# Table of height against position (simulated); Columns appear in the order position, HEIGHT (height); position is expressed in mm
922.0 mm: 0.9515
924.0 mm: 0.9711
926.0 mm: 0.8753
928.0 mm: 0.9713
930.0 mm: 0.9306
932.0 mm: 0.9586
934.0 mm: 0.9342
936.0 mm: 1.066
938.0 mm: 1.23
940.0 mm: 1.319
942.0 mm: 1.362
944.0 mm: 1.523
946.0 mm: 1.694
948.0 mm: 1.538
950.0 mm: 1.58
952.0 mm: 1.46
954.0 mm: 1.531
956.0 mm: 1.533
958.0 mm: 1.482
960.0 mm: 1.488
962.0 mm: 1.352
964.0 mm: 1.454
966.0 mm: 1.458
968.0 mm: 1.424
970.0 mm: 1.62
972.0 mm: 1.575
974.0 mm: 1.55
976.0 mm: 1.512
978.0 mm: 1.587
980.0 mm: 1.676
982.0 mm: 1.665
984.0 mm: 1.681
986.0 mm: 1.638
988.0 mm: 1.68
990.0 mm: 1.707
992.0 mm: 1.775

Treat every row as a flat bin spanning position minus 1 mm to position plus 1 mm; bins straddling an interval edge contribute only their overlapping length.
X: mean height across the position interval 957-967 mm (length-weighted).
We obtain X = 1.45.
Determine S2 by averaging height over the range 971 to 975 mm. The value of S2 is 1.56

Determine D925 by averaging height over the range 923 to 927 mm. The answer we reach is 0.923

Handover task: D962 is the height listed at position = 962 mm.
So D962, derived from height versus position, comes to 1.352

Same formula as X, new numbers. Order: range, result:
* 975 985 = 1.62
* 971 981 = 1.58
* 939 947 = 1.47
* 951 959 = 1.5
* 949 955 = 1.52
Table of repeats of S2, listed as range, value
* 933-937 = 1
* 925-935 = 0.934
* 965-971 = 1.5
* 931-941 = 1.1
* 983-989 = 1.67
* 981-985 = 1.67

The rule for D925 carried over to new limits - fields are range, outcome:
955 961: 1.5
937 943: 1.3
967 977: 1.54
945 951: 1.6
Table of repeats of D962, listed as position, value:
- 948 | 1.538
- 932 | 0.9586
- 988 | 1.68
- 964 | 1.454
